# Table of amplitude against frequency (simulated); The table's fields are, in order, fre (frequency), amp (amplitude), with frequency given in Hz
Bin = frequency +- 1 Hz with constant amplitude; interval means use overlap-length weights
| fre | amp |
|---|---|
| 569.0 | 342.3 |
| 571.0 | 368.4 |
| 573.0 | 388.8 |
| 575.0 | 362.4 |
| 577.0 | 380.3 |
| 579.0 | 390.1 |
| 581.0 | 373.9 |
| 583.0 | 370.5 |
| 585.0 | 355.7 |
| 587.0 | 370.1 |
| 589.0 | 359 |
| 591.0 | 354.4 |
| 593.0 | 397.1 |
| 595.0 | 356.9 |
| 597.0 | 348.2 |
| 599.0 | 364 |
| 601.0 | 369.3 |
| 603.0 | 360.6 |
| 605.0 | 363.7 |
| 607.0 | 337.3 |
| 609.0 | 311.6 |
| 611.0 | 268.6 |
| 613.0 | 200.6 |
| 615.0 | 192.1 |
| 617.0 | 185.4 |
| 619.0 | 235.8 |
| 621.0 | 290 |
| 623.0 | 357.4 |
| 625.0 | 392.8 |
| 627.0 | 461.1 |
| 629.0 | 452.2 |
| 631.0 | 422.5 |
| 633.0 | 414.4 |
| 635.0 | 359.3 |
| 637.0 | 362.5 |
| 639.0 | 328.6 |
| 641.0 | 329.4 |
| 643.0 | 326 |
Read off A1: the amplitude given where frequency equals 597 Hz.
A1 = 348.2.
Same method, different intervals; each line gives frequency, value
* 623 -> 357.4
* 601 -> 369.3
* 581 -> 373.9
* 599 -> 364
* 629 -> 452.2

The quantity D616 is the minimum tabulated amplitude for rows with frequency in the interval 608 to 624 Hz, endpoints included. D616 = 185.4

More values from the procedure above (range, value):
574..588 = 355.7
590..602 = 348.2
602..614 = 200.6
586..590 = 359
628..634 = 414.4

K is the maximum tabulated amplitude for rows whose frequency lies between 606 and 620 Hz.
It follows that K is 337.3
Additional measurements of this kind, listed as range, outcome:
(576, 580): 390.1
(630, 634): 422.5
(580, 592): 373.9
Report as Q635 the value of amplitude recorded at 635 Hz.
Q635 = 359.3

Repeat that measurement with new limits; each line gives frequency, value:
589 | 359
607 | 337.3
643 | 326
